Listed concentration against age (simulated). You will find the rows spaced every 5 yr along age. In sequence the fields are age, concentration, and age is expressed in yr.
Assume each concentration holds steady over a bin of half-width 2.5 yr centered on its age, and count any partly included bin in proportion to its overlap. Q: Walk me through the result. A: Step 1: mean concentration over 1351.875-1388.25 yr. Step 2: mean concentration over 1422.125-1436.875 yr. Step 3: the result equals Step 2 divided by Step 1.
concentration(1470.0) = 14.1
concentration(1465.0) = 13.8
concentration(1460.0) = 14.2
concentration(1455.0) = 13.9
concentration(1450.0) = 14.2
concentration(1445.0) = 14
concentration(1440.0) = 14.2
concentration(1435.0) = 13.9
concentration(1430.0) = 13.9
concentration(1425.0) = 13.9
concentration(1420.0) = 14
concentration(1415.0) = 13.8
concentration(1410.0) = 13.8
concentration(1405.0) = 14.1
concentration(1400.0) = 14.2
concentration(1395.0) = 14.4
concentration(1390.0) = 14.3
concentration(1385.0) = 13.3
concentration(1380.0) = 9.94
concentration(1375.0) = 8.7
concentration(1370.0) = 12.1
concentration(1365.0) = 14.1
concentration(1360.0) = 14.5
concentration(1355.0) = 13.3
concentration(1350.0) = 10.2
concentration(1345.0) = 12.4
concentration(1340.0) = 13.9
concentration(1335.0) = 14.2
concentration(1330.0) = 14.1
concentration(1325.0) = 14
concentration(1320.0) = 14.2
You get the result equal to 1.1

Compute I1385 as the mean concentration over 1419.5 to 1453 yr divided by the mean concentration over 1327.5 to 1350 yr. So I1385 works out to 1.06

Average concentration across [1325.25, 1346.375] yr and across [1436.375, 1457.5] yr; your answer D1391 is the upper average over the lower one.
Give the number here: 1.0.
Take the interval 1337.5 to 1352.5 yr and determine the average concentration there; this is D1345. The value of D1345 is 12.2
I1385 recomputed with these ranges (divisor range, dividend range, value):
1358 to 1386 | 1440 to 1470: 1.17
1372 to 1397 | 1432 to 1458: 1.16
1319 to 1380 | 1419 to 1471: 1.09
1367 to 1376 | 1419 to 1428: 1.28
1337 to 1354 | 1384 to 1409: 1.14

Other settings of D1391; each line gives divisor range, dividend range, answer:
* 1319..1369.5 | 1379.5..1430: 1.02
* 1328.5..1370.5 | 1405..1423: 1.05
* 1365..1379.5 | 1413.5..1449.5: 1.27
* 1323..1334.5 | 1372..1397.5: 0.86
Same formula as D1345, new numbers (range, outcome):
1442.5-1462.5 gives 14.1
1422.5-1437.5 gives 13.9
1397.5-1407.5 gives 14.2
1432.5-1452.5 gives 14.1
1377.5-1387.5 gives 11.6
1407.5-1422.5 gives 13.9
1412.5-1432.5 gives 13.9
